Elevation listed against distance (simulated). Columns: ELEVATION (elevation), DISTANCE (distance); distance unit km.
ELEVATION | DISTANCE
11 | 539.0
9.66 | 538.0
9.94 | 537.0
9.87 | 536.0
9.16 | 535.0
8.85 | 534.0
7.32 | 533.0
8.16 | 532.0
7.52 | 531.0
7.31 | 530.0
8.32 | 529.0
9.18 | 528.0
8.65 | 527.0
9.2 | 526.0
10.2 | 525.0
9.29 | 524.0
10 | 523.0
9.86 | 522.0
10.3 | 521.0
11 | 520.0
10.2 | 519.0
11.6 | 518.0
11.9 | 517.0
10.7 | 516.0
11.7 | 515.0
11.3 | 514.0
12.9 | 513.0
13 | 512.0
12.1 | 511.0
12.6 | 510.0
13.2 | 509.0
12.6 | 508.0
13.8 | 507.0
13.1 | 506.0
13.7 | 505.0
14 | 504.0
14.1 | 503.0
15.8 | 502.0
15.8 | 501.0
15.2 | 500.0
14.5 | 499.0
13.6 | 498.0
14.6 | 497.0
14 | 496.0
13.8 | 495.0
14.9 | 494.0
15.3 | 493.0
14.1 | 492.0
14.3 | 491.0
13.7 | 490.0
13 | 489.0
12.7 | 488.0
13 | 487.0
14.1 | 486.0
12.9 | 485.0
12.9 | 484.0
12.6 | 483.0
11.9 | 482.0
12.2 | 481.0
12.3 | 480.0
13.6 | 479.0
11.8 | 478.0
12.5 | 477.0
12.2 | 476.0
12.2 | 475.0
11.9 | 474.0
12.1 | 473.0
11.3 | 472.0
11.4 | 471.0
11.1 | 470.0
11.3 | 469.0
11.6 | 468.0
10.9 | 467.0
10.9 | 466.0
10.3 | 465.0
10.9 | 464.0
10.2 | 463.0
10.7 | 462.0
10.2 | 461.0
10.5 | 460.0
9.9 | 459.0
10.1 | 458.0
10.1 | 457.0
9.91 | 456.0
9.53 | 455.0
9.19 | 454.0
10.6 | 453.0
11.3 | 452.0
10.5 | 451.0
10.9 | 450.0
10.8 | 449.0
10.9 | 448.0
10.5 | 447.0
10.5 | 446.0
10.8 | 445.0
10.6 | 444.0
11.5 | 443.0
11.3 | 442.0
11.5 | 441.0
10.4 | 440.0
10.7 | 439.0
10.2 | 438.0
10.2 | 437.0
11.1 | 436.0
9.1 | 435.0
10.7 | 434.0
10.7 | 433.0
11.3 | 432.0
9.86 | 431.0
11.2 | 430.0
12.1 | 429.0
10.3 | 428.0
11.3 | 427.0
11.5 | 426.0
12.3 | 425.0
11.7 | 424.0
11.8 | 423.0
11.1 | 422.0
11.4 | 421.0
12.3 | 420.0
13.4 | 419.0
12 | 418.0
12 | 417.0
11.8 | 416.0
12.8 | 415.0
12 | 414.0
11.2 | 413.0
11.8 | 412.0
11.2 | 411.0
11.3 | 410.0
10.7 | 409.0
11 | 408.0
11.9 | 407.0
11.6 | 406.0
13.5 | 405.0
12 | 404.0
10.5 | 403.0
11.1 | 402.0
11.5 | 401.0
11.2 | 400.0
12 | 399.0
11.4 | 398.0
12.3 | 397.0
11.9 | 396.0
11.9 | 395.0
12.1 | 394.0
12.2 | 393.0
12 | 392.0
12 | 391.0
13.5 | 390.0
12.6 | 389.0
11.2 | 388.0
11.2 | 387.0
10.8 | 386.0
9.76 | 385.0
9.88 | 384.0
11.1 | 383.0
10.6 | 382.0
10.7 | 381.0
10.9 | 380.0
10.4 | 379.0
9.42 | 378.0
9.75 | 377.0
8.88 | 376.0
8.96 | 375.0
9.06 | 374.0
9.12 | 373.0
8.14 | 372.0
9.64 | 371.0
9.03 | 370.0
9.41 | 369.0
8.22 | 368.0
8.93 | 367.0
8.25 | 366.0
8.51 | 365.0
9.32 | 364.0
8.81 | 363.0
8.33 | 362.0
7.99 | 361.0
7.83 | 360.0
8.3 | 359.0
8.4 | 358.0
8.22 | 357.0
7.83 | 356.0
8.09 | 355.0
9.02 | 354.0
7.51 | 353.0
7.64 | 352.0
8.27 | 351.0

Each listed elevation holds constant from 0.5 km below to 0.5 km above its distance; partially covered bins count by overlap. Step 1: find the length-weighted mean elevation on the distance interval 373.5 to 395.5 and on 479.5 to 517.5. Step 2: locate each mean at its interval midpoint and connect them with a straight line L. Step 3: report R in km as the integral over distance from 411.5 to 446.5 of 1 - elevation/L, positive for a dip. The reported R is 1.6 km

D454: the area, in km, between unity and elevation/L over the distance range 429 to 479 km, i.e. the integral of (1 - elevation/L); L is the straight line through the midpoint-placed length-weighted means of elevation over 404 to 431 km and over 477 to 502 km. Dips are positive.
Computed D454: 7.2 km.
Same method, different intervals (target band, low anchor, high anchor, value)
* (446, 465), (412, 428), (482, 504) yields 3.71 km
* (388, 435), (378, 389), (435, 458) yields -4.58 km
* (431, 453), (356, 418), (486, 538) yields 0.78 km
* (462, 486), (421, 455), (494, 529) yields -0.54 km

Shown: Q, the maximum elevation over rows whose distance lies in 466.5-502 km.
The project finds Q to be 15.8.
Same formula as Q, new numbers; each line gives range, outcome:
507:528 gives 13.8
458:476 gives 12.2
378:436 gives 13.5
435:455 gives 11.5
